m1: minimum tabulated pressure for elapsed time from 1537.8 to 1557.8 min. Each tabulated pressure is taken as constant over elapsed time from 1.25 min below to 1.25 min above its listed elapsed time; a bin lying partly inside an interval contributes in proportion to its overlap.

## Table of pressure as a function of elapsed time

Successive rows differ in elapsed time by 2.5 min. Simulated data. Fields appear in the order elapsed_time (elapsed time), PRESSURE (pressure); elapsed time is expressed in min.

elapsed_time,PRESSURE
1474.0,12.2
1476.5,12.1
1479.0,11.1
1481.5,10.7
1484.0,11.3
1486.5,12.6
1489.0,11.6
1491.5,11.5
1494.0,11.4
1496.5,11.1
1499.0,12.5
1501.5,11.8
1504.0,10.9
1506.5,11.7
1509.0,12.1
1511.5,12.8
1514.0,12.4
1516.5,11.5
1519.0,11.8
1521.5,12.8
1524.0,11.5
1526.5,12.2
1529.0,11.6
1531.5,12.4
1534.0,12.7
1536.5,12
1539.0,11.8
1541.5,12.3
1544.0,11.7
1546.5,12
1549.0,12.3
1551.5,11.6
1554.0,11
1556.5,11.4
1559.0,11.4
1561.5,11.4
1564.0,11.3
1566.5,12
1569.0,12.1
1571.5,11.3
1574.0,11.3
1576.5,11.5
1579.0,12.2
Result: 11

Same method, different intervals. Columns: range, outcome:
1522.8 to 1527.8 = 11.5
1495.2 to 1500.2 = 11.1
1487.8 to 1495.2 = 11.4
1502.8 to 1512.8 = 10.9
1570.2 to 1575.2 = 11.3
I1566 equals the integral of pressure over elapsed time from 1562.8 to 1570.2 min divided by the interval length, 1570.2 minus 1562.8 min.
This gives 11.8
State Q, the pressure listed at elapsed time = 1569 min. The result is 12.1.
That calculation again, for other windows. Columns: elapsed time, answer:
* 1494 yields 11.4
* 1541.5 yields 12.3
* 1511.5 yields 12.8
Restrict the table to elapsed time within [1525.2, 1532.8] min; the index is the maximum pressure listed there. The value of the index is 12.4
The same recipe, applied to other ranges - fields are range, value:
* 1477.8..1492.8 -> 12.6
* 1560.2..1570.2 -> 12.1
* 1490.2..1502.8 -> 12.5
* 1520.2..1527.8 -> 12.8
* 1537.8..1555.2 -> 12.3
